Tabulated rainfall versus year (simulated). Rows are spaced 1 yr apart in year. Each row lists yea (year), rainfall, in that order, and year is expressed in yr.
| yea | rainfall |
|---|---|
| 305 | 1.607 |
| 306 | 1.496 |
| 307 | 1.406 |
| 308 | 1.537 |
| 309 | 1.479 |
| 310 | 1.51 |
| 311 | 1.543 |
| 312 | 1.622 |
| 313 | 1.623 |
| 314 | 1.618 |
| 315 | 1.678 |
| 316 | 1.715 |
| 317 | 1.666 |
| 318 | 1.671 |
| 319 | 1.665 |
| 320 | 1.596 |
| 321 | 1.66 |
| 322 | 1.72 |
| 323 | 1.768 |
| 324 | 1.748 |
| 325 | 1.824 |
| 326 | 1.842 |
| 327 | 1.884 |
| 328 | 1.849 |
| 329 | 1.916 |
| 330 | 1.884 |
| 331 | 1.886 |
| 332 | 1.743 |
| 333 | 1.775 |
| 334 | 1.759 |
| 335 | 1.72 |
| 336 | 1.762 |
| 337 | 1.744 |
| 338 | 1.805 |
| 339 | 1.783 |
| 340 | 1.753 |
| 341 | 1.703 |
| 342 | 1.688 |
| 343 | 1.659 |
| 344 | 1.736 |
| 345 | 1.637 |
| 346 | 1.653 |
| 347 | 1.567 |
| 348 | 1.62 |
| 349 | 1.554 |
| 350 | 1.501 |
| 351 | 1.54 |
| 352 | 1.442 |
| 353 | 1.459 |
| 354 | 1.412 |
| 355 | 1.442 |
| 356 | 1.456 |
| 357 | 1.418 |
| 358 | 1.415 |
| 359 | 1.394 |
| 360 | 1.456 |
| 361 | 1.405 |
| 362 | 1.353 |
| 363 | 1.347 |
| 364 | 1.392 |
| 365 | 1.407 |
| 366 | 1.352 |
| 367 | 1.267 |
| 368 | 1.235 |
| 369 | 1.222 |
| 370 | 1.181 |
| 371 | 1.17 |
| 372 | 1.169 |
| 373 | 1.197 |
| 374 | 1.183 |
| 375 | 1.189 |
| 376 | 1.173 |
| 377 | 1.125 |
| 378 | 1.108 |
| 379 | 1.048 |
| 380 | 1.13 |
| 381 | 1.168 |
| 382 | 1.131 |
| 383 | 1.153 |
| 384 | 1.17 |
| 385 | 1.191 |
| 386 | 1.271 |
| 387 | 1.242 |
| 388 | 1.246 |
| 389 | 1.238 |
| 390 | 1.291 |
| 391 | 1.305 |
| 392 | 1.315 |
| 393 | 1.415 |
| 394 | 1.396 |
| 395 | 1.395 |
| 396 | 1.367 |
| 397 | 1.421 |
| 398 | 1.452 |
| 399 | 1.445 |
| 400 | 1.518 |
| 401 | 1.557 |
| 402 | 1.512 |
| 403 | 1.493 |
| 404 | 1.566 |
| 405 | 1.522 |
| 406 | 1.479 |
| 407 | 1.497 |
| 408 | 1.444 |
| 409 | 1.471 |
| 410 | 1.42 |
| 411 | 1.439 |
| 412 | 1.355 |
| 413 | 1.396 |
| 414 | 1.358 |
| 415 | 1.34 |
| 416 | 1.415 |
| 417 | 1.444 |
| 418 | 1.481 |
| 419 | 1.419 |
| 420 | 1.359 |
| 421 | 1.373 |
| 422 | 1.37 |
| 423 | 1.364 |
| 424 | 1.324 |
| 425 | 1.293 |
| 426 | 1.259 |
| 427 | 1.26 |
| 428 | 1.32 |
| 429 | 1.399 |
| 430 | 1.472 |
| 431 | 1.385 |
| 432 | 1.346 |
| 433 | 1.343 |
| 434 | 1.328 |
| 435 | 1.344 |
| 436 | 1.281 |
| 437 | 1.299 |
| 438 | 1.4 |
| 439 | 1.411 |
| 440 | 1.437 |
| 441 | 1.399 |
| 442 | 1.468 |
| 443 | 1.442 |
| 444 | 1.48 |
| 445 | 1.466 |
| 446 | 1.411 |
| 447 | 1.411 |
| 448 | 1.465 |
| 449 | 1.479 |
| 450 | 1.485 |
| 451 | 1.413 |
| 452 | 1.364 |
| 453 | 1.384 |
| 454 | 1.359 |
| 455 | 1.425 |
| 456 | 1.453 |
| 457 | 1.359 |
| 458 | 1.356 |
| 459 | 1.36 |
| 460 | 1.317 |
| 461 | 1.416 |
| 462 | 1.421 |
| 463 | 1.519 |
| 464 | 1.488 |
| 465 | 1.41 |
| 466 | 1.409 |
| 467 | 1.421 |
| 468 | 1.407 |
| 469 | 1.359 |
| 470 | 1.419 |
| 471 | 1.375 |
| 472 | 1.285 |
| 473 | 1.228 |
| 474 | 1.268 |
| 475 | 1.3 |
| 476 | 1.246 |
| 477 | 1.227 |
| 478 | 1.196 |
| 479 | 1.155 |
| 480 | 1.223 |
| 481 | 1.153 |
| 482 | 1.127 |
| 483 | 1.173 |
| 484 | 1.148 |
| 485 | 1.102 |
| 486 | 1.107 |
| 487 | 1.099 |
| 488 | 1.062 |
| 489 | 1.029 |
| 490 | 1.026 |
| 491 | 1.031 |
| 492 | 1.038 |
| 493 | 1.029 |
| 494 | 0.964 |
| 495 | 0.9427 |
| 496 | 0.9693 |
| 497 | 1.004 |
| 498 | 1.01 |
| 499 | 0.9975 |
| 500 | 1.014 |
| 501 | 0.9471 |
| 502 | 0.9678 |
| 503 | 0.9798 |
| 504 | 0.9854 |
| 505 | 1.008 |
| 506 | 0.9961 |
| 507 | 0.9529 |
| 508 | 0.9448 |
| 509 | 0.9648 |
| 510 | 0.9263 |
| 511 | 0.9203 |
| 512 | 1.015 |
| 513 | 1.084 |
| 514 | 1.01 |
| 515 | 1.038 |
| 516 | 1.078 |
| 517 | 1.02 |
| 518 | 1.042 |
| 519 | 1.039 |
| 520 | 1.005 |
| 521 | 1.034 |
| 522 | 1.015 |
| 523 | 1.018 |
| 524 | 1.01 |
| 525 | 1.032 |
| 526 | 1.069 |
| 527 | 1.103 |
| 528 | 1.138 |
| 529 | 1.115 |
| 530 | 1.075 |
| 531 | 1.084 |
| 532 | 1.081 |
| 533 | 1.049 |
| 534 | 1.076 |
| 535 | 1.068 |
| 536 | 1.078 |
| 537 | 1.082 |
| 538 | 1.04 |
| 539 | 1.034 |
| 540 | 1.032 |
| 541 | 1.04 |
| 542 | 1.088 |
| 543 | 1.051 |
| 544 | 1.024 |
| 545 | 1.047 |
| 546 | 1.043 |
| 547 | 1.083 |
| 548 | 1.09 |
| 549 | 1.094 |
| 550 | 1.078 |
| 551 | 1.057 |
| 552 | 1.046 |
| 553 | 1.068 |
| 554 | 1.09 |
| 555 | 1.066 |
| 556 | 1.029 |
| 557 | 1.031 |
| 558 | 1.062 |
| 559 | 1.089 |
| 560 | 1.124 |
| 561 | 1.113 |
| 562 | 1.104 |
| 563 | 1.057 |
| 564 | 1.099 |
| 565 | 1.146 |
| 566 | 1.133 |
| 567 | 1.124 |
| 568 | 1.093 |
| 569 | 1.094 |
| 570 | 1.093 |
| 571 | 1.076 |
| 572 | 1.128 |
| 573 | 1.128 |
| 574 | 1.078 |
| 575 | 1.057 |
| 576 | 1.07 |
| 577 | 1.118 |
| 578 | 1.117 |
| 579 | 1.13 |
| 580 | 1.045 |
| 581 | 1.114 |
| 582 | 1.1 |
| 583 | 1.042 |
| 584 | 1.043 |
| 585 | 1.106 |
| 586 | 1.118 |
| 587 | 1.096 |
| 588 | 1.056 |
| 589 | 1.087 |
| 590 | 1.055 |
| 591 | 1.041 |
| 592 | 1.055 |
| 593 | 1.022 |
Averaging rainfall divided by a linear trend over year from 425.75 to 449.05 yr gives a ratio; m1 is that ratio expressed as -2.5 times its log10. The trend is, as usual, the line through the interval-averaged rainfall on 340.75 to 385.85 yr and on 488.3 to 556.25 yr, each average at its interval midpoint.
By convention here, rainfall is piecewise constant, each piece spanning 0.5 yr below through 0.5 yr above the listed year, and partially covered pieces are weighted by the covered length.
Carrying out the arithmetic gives -0.15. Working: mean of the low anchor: 1.36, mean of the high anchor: 1.03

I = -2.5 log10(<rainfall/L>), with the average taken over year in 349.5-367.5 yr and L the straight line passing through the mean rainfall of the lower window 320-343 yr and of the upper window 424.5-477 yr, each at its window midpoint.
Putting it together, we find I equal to 0.191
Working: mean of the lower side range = 1.78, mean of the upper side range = 1.38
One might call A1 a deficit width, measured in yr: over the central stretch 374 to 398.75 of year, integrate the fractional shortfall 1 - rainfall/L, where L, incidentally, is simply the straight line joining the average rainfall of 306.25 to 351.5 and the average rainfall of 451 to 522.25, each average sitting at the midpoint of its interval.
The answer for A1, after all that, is 4.1 yr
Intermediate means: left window 1.69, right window 1.16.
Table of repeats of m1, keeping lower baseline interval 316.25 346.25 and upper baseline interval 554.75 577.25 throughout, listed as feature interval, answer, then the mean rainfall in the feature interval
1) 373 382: 0.38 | 1.14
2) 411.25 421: 0.09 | 1.4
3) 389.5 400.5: 0.13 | 1.39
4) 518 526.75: 0.18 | 1.03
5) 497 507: 0.27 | 0.988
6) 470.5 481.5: 0.09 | 1.24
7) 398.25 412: 0.04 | 1.48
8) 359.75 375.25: 0.27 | 1.28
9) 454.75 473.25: -0.01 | 1.39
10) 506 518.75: 0.23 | 1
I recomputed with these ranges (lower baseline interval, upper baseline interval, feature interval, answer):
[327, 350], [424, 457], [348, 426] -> 0.16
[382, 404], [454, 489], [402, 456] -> -0.06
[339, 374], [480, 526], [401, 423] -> -0.12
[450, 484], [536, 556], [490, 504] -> 0.23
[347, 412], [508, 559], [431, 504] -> -0.07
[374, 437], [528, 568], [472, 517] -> 0.11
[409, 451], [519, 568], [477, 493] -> 0.11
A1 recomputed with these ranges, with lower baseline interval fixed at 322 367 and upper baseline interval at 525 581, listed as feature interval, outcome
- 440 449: -0.5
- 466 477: -0.3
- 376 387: 2.7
